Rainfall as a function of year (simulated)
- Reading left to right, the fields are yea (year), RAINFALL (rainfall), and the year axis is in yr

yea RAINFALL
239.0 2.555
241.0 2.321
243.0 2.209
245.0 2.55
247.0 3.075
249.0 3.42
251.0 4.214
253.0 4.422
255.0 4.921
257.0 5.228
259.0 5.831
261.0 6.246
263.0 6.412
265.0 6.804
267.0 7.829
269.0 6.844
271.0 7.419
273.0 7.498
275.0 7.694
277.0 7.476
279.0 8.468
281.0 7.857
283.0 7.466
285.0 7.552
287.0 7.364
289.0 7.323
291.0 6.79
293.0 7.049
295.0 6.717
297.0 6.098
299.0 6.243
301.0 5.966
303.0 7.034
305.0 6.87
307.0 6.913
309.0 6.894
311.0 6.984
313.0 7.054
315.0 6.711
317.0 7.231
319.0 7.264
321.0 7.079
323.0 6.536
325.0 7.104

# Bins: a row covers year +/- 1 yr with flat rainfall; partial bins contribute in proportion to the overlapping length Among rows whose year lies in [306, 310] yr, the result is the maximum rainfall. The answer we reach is 6.913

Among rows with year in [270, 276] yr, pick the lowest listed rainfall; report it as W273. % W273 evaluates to 7.419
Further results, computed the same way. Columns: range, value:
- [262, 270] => 6.412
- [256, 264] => 5.228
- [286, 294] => 6.79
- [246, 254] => 3.075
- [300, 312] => 5.966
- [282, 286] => 7.466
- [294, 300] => 6.098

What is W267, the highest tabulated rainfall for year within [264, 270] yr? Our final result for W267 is 7.829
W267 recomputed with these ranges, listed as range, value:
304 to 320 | 7.264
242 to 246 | 2.55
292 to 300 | 7.049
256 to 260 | 5.831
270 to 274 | 7.498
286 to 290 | 7.364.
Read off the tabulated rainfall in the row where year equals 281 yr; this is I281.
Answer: 7.857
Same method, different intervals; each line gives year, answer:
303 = 7.034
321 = 7.079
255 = 4.921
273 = 7.498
